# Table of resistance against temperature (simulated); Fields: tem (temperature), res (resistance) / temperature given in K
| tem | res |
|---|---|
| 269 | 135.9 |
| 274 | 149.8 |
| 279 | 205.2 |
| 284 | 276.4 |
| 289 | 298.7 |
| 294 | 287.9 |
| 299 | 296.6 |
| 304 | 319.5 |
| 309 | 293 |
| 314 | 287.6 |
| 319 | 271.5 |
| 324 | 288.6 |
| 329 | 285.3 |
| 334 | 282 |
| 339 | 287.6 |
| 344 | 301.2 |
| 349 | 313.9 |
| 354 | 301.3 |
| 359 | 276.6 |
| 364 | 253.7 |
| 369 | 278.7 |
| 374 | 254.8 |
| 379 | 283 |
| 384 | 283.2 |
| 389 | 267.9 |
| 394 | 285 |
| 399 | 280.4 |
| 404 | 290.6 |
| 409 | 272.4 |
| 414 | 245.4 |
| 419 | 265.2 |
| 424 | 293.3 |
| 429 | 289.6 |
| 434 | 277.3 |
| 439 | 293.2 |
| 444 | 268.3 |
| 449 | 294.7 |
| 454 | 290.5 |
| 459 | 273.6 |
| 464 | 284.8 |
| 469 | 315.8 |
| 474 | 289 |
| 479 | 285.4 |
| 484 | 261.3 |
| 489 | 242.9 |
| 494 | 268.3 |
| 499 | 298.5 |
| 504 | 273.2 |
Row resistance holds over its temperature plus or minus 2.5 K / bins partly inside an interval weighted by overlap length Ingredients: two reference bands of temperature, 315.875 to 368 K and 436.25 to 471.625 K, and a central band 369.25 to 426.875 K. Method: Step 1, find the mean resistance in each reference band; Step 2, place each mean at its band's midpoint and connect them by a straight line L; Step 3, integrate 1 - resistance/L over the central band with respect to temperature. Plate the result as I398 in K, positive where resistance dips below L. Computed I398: 2.48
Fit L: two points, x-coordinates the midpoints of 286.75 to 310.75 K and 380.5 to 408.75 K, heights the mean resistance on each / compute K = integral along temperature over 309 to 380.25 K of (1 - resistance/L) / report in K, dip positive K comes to 1.7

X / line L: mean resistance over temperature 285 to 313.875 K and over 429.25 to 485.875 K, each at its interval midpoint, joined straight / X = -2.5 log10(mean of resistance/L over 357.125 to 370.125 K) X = 0.09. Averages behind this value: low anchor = 297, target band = 268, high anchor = 285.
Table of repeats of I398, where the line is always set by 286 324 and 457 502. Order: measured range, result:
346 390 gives 1.3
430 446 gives 0.1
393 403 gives 0.1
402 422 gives 1.2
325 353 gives -0.4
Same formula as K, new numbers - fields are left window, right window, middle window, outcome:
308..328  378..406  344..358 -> -1.0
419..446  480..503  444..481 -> -1.8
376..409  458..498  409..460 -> 0.1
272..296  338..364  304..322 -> -1.6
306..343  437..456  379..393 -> 0.4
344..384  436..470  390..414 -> 0.6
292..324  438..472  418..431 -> 0.2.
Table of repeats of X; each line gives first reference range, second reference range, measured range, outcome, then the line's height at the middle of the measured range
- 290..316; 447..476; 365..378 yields 0.11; 295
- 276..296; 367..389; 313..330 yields -0.06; 268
